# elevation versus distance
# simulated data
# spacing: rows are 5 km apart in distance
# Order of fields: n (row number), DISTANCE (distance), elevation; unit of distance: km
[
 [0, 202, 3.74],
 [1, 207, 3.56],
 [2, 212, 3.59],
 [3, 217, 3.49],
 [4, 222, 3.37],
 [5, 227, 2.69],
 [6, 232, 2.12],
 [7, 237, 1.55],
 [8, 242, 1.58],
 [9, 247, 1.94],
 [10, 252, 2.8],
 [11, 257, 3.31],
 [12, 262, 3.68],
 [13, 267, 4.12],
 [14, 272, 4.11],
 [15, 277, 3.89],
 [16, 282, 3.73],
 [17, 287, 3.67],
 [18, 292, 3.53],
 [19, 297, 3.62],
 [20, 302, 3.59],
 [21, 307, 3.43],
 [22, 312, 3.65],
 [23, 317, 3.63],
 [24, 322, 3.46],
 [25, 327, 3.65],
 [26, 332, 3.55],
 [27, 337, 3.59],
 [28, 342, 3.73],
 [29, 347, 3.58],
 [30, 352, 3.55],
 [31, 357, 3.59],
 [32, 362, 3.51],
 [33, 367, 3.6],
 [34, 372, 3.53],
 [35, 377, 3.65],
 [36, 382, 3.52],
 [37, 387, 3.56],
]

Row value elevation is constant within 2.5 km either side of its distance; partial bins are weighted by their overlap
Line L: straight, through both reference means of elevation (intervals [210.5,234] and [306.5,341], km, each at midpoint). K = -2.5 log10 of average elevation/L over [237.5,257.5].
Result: 0.39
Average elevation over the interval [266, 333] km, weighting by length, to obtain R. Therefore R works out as 3.68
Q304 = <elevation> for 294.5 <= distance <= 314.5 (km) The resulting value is 3.57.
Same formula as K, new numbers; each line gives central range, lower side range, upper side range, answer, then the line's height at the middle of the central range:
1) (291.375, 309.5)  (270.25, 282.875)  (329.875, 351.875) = 0.077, 3.8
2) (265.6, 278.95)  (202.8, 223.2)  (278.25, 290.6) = -0.103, 3.67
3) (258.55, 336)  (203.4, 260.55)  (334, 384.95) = -0.161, 3.18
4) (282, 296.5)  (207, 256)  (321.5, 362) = -0.157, 3.14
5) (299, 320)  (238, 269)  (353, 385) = -0.126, 3.18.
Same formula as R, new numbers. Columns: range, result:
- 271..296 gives 3.76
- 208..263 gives 2.73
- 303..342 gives 3.58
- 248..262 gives 3.05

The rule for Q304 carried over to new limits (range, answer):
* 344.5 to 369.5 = 3.57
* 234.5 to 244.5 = 1.56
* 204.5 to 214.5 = 3.58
